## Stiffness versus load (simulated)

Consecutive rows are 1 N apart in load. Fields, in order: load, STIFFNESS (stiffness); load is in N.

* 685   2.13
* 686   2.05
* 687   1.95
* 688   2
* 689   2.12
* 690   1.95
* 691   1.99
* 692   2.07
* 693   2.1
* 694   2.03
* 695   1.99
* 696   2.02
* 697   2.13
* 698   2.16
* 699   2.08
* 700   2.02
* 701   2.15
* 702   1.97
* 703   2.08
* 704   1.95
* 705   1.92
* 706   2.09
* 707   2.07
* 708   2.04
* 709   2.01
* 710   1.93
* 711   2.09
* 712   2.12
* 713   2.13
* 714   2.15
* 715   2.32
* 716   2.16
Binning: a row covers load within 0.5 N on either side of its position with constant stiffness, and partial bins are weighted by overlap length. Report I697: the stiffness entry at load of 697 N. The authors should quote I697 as 2.13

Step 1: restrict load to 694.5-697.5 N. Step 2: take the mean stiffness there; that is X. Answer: 2.05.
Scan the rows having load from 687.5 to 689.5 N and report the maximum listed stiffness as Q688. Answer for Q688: 2.12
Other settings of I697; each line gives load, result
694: 2.03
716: 2.16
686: 2.05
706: 2.09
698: 2.16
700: 2.02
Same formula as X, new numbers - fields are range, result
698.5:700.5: 2.05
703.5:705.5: 1.94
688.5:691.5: 2.02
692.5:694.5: 2.06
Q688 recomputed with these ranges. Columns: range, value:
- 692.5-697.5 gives 2.13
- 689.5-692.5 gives 2.07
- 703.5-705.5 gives 1.95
